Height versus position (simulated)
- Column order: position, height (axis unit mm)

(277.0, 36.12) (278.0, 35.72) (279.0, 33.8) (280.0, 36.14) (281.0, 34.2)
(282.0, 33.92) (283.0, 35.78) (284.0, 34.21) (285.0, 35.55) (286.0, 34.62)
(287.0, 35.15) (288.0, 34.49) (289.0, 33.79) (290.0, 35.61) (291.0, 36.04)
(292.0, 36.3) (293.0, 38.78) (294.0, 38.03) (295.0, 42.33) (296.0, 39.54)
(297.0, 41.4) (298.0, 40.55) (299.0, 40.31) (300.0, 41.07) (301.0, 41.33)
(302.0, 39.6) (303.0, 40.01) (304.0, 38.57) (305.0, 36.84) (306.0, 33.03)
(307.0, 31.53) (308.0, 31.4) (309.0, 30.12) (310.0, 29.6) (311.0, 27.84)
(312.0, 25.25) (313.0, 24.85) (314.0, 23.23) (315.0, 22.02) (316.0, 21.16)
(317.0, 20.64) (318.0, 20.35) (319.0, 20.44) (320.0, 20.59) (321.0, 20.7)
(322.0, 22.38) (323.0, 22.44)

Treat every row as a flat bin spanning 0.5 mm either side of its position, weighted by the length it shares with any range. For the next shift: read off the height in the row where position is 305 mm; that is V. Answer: 36.84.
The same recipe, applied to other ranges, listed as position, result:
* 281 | 34.2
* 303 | 40.01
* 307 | 31.53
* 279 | 33.8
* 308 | 31.4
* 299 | 40.31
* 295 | 42.33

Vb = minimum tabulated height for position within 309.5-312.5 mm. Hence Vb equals 25.25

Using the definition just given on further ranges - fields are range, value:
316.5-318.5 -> 20.35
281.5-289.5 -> 33.79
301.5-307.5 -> 31.53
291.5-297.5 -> 36.3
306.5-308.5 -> 31.4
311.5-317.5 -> 20.64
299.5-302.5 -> 39.6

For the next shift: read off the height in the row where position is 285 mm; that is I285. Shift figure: 35.55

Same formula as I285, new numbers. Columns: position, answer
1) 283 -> 35.78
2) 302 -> 39.6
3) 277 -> 36.12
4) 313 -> 24.85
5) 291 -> 36.04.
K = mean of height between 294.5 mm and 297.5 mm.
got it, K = 41.1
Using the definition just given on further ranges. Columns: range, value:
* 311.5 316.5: 23.3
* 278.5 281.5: 34.7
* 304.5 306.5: 34.9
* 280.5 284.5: 34.5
